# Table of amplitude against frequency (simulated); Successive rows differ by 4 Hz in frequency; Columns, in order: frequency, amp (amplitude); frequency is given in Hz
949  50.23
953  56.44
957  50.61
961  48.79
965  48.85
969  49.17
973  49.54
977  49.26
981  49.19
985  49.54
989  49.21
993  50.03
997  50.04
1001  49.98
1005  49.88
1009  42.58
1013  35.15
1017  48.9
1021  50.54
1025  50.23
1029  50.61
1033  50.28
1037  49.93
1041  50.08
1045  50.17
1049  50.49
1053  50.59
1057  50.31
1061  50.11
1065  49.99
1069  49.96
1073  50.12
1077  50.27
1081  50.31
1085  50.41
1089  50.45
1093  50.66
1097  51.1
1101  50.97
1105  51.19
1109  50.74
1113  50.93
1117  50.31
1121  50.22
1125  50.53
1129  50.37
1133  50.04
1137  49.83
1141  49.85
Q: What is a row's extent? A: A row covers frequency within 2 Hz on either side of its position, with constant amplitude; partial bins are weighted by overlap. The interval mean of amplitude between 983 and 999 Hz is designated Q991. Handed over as 49.7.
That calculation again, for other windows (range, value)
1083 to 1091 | 50.4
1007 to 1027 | 45.5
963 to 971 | 49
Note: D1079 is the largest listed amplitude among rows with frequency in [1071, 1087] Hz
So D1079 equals 50.41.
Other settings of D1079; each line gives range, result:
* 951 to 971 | 56.44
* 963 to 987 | 49.54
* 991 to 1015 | 50.04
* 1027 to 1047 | 50.61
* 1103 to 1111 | 51.19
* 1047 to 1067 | 50.59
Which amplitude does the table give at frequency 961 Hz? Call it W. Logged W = 48.79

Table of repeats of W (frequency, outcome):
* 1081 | 50.31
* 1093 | 50.66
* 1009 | 42.58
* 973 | 49.54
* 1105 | 51.19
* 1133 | 50.04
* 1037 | 49.93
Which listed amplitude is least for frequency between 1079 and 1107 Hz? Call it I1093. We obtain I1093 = 50.31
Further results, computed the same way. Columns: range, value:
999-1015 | 35.15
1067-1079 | 49.96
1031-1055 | 49.93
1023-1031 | 50.23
